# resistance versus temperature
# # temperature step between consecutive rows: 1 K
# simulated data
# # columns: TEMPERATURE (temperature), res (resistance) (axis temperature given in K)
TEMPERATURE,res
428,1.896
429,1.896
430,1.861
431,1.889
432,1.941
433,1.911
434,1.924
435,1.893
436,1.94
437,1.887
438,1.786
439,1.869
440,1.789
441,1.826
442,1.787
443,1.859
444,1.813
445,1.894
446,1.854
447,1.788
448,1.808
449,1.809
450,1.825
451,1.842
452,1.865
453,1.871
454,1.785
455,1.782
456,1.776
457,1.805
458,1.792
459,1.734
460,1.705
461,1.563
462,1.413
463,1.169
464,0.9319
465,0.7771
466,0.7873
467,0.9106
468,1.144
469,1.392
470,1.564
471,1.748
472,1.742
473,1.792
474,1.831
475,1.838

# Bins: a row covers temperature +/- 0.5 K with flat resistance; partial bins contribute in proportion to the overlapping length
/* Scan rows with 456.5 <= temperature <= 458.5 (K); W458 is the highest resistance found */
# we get 1.805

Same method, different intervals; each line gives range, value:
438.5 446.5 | 1.894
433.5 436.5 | 1.94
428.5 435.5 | 1.941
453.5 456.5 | 1.785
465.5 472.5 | 1.748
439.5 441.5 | 1.826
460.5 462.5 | 1.563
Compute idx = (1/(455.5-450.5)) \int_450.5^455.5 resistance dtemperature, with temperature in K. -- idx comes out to 1.83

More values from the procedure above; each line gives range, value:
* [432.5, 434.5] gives 1.92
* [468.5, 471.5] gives 1.57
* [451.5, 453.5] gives 1.87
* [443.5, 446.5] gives 1.85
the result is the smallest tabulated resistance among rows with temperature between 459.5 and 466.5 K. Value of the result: 0.7771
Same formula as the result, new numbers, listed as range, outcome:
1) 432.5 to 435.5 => 1.893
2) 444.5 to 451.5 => 1.788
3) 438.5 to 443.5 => 1.787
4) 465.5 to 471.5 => 0.7873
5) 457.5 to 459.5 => 1.734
